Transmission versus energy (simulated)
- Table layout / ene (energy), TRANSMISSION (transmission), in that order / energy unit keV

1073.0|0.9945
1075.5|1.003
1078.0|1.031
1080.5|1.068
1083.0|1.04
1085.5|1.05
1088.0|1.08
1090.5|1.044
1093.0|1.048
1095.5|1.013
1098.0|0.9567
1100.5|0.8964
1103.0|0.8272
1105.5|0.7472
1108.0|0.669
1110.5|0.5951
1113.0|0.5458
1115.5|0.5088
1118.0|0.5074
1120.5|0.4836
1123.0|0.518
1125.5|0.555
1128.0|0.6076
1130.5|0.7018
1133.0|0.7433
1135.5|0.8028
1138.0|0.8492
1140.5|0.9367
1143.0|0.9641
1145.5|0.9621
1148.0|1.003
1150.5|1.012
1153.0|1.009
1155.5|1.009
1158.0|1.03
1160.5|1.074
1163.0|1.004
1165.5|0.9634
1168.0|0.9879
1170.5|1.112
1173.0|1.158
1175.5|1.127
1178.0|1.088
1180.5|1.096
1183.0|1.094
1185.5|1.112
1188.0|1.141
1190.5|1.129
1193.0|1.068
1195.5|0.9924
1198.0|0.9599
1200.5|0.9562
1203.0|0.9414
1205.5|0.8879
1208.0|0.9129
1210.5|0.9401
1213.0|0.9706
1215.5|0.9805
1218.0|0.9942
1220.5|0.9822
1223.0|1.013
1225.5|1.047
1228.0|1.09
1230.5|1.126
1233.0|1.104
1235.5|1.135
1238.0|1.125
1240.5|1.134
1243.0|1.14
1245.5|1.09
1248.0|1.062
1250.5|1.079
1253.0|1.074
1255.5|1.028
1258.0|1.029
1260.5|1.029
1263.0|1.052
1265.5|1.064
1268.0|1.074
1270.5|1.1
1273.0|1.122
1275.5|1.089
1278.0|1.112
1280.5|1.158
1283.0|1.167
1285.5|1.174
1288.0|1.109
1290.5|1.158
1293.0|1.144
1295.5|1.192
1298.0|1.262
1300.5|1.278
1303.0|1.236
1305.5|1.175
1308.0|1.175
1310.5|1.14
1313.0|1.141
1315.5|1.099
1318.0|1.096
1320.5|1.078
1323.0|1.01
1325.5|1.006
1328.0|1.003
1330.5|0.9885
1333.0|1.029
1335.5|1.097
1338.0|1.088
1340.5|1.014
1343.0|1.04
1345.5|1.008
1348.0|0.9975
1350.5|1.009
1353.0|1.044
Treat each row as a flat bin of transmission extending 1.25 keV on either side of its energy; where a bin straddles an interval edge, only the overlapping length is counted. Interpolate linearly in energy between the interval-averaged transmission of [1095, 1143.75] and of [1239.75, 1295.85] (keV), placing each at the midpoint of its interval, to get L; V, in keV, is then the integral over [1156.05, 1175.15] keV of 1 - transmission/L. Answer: -4.90 keV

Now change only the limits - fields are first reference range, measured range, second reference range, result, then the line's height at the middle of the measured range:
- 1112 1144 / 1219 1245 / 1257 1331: -3.8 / 0.95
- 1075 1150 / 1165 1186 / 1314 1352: -4.7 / 0.886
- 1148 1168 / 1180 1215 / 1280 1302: 1.7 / 1.06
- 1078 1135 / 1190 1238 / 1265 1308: -0.3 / 1.01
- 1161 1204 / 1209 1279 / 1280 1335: 1.8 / 1.09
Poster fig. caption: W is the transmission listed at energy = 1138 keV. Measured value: 0.8492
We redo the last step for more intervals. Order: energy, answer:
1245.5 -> 1.09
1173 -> 1.158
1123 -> 0.518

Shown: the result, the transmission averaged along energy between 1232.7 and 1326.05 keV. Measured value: 1.12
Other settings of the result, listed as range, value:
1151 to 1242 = 1.04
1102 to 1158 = 0.758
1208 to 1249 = 1.05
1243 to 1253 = 1.08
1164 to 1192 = 1.09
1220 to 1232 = 1.06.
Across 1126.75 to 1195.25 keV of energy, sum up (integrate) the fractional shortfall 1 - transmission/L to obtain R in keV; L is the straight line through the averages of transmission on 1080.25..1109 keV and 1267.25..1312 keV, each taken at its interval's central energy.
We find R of 2.2 keV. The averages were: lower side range 0.952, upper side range 1.16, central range 0.992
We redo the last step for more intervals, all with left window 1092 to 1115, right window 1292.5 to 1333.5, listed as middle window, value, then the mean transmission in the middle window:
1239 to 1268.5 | -1.2 keV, 1.07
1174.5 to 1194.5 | -3.9 keV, 1.11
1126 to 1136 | 1.7 keV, 0.695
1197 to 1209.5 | 0.3 keV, 0.931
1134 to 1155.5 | -2.0 keV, 0.944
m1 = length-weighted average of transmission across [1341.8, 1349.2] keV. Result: 1.02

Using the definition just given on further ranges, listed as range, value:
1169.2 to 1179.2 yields 1.12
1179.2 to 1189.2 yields 1.11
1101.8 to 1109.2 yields 0.748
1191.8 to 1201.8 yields 0.993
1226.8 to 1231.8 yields 1.11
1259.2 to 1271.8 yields 1.06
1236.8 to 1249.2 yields 1.11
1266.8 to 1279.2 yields 1.1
